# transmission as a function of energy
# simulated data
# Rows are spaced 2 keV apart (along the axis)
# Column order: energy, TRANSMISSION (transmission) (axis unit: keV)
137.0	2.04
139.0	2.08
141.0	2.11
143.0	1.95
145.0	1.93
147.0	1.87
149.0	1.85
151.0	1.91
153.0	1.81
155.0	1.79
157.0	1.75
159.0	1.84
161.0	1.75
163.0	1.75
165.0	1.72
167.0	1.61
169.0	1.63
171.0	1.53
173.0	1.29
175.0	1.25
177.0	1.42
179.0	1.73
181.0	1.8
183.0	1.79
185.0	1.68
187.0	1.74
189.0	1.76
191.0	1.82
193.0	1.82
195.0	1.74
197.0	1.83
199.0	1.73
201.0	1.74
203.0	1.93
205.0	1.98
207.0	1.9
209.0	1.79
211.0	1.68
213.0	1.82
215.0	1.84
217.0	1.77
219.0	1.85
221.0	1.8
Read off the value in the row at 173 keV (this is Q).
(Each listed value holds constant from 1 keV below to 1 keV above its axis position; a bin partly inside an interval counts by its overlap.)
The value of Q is 1.29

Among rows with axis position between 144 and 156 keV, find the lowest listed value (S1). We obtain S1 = 1.79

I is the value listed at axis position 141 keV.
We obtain 2.11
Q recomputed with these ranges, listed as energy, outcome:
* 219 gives 1.85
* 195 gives 1.74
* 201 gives 1.74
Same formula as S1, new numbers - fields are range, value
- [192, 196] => 1.74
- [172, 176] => 1.25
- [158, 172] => 1.53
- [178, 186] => 1.68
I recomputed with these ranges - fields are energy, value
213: 1.82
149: 1.85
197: 1.83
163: 1.75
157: 1.75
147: 1.87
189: 1.76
